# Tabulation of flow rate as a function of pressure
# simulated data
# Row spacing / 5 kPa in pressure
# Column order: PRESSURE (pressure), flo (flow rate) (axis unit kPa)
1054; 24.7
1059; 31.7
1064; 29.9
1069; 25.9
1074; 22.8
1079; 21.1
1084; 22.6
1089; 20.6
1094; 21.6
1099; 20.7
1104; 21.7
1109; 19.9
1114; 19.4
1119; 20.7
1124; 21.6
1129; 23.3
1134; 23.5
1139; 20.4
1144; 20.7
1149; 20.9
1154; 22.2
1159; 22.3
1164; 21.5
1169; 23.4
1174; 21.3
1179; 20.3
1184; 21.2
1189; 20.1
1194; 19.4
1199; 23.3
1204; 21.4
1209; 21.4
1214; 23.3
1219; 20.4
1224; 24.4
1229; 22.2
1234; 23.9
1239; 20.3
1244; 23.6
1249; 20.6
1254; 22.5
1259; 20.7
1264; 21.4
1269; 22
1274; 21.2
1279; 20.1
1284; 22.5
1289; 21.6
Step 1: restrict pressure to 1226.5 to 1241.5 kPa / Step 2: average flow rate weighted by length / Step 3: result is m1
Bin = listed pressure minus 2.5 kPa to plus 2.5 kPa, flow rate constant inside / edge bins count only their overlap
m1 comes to 22.1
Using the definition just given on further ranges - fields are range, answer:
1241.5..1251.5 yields 22.1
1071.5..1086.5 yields 22.2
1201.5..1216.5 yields 22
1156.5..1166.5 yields 21.9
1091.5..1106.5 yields 21.3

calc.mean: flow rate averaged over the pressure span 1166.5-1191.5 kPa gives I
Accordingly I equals 21.3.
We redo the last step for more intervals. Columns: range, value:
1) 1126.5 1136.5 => 23.4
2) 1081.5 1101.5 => 21.4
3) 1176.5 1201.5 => 20.9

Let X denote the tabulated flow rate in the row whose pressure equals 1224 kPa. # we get 24.4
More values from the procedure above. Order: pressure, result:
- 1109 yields 19.9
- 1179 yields 20.3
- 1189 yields 20.1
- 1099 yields 20.7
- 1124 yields 21.6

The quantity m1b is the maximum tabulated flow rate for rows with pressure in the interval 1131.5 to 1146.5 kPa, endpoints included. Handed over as 23.5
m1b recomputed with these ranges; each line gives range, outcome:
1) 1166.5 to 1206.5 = 23.4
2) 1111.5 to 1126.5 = 21.6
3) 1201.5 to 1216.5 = 23.3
